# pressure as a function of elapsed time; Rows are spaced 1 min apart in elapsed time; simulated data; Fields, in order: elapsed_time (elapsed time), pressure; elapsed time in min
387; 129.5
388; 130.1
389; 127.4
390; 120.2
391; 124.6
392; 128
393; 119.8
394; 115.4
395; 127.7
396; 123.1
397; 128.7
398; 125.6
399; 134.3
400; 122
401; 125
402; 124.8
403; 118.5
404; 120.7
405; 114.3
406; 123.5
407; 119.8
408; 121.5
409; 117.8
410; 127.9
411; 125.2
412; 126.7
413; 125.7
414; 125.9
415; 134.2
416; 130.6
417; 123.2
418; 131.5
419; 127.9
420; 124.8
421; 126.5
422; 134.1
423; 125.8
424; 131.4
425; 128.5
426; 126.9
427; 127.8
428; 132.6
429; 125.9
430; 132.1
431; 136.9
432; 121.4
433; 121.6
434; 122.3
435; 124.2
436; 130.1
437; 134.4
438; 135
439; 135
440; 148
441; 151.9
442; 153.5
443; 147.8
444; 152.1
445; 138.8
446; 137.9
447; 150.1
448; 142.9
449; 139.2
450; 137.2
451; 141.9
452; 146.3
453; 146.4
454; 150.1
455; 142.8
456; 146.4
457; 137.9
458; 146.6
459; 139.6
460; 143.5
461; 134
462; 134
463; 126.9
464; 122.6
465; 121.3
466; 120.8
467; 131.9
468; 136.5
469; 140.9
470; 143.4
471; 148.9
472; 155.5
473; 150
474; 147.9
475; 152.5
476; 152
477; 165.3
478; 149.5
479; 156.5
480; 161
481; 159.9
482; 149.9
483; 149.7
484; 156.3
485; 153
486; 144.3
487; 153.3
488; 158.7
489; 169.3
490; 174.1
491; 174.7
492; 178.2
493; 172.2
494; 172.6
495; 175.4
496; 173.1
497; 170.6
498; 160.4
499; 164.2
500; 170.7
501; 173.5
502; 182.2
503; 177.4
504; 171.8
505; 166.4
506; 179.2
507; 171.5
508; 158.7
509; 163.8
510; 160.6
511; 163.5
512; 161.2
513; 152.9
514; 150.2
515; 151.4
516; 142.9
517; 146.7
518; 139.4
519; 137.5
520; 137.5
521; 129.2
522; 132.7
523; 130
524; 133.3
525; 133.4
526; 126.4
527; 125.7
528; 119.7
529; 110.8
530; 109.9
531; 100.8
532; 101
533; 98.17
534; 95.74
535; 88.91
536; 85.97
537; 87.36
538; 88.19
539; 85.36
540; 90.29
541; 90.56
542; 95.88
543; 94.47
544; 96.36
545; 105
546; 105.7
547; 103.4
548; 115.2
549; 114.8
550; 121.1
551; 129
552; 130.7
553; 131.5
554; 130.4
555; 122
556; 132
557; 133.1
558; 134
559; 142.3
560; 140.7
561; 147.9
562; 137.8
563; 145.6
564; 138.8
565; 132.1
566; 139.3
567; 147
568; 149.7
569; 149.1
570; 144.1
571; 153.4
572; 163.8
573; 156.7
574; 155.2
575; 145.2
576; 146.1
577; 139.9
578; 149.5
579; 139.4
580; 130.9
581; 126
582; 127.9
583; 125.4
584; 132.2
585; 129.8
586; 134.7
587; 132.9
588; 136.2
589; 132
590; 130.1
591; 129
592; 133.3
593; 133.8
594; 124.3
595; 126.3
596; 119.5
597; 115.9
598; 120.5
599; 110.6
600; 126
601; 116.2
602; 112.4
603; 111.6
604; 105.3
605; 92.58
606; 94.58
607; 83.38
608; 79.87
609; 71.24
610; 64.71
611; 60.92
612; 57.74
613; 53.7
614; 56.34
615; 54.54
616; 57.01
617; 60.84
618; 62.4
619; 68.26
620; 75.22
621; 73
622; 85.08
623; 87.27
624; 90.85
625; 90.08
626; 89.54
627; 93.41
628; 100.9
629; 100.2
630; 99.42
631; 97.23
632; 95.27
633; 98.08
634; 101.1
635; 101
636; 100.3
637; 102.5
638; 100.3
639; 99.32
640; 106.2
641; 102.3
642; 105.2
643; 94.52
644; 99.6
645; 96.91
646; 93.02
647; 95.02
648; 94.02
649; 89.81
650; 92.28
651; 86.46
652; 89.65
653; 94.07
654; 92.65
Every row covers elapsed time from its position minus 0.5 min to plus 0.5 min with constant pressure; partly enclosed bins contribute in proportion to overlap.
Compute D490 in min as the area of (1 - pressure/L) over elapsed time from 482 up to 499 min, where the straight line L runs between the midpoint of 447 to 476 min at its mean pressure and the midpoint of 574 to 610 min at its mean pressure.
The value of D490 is -3.5 min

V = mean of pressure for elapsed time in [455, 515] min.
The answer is 155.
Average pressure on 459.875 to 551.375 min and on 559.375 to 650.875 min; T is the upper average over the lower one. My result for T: 0.79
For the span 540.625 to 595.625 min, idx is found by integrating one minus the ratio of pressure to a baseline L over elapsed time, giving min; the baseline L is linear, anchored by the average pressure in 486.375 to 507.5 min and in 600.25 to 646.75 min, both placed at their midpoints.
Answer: -3.9 min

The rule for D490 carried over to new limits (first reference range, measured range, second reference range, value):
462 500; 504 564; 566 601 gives 7.4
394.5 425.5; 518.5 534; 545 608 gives 0.9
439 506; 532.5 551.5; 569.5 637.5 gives 4.3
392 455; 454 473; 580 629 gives -2.1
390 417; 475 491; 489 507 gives 0.7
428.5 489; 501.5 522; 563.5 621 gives -3.9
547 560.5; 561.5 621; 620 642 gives -1.1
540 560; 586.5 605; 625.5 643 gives -2.5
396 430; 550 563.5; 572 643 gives -2.9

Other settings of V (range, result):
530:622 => 114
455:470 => 135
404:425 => 126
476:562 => 139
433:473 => 139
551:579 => 142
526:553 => 104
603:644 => 85.8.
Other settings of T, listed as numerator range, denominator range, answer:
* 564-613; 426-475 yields 0.89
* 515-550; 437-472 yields 0.80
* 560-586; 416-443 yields 1.08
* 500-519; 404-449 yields 1.23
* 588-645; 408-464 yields 0.71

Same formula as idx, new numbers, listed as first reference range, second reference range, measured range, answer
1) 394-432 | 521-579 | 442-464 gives -2.8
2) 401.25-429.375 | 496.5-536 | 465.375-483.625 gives -1.7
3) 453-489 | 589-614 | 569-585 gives -4.5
